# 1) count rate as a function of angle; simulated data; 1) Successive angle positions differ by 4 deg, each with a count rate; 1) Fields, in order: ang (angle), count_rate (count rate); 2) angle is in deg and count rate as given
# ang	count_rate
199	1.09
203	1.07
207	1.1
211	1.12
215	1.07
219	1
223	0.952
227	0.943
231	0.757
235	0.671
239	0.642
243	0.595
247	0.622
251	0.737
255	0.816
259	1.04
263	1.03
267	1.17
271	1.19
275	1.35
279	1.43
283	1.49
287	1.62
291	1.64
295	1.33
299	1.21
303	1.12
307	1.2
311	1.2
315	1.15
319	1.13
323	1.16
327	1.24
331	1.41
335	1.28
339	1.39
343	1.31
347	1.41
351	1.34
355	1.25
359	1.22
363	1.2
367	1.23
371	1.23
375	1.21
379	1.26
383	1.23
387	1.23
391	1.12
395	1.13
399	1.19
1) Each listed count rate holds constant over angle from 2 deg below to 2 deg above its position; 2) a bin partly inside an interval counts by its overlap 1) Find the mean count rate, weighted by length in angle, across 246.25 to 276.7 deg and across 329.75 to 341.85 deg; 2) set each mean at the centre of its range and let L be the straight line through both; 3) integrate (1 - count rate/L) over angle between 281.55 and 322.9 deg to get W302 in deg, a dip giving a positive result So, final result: -3.92 deg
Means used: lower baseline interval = 1.01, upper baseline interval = 1.35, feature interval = 1.3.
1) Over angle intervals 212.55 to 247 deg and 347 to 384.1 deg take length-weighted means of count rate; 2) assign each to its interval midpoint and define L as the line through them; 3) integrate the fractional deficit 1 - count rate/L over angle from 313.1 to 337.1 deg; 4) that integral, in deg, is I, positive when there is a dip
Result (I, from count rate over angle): -2.26 deg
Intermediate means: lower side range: 0.821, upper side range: 1.25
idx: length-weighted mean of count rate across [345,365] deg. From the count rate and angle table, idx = 1.28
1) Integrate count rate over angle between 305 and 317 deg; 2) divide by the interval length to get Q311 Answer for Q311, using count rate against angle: 1.18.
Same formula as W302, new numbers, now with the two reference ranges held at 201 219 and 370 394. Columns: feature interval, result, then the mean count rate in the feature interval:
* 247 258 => 3.36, 0.772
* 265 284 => -3.17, 1.32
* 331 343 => -1.72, 1.34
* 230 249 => 7.75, 0.652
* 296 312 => -0.56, 1.19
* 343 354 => -1.56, 1.35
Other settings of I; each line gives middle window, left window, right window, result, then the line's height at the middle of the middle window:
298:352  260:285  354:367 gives -0.56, 1.24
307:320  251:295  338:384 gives 0.97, 1.26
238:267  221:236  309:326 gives 3.72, 0.929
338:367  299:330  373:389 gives -2.02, 1.21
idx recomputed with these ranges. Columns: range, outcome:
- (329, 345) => 1.35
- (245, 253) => 0.679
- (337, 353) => 1.36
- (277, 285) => 1.46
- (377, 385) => 1.25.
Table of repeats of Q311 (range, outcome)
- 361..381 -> 1.23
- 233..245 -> 0.636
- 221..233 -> 0.884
